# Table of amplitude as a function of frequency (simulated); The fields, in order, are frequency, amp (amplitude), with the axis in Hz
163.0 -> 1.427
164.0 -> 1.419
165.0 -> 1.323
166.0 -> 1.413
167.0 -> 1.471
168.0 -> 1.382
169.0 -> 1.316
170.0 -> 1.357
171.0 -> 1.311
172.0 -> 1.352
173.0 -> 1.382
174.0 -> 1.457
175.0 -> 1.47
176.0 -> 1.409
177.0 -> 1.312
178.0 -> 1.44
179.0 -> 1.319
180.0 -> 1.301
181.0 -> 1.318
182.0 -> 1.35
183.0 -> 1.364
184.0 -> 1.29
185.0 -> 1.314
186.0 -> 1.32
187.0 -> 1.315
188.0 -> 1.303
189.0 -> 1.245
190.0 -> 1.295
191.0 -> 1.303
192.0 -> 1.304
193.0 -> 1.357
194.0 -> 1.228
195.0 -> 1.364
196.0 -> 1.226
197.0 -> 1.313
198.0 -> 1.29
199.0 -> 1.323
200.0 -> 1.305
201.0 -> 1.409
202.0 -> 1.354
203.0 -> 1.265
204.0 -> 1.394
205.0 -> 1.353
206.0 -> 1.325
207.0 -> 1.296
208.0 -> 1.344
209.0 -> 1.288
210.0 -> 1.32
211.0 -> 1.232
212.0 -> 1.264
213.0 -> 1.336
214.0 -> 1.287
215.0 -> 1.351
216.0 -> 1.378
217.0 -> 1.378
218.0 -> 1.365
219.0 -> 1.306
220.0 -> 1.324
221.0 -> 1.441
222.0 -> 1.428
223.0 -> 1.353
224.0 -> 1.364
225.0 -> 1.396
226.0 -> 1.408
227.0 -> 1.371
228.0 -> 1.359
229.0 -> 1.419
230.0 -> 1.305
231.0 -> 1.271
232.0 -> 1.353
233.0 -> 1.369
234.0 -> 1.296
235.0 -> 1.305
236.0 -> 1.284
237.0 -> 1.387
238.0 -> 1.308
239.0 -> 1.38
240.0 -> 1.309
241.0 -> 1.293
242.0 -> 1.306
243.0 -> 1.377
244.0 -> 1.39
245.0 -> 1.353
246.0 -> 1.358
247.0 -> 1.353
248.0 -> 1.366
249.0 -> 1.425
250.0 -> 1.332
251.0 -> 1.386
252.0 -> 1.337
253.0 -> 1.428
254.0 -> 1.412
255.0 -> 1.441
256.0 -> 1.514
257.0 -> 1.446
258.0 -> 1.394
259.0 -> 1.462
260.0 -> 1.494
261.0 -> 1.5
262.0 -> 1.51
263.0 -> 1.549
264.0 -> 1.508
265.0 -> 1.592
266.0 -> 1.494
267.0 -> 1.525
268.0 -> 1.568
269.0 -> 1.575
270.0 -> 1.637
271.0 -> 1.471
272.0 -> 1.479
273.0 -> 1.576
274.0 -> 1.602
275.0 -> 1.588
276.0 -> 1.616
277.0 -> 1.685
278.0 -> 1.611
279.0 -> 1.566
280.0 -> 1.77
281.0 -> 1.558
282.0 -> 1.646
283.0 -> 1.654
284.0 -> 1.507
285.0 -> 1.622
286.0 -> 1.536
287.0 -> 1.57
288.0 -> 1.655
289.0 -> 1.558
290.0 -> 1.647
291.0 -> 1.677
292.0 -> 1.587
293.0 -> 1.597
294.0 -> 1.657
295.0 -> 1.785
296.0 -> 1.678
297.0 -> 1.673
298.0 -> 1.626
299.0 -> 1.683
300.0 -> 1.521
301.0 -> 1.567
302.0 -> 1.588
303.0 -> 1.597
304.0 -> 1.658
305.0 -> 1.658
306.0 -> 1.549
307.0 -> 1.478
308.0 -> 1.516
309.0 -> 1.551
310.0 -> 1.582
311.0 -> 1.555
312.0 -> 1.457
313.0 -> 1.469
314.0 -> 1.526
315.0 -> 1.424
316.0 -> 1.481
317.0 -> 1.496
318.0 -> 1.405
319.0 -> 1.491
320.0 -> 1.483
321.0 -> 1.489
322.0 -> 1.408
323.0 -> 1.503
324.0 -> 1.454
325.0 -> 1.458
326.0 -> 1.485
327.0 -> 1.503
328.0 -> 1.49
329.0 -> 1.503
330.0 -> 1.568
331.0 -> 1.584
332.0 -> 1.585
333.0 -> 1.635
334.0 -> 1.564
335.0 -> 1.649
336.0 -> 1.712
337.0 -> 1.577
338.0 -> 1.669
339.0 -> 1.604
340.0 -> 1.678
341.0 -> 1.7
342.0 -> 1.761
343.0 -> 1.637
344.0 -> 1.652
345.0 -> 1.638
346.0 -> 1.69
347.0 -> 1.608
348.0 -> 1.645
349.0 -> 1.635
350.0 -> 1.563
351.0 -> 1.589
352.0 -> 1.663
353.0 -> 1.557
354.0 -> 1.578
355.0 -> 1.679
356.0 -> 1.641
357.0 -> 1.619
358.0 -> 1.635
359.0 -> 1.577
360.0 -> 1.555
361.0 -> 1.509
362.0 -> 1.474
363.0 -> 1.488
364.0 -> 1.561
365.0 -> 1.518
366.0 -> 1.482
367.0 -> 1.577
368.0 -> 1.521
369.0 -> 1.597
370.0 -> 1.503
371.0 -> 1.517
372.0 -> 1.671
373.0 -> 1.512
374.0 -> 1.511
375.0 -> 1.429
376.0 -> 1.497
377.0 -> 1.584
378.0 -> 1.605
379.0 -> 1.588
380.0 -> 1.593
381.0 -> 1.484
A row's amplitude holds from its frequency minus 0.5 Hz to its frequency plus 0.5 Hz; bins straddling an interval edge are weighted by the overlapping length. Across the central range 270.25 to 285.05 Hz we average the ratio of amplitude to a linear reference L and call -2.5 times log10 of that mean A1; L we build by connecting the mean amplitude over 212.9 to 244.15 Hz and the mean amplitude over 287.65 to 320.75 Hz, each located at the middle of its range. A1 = -0.073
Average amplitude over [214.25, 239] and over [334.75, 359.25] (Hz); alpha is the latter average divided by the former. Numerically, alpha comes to 1.2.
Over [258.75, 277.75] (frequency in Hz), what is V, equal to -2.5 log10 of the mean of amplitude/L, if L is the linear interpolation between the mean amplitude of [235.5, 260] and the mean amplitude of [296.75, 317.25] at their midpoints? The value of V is -0.08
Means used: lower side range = 1.38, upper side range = 1.55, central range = 1.55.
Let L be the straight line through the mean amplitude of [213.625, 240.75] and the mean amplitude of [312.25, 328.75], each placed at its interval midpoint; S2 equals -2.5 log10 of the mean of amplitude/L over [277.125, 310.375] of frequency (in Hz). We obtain -0.123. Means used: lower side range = 1.35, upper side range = 1.47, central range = 1.61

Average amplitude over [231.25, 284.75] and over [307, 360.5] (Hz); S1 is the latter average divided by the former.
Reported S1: 1.07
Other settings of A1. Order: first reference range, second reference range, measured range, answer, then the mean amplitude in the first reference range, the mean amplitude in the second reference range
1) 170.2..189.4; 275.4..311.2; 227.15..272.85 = 0.07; 1.35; 1.61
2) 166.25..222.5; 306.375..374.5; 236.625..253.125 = 0.05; 1.34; 1.56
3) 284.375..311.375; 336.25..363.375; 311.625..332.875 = 0.08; 1.61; 1.62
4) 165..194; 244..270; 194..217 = 0.05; 1.35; 1.46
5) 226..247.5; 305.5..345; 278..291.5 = -0.11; 1.34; 1.55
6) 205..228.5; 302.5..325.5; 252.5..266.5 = -0.05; 1.34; 1.51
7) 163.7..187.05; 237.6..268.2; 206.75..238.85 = 0.05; 1.36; 1.42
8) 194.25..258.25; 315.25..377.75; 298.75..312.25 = -0.05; 1.35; 1.56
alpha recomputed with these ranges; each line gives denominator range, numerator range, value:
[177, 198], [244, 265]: 1.09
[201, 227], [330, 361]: 1.21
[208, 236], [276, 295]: 1.21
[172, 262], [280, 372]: 1.17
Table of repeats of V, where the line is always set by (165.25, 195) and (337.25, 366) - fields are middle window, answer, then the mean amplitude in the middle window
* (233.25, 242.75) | 0.089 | 1.32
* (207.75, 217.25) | 0.064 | 1.32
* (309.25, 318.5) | 0.043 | 1.49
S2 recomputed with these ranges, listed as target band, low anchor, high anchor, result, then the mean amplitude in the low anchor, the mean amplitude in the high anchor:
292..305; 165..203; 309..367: -0.089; 1.34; 1.56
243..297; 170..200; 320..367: -0.049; 1.33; 1.58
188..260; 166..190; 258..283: 0.085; 1.35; 1.56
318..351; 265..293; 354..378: -0.009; 1.59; 1.55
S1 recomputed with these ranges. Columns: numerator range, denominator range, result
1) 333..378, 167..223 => 1.19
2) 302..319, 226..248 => 1.14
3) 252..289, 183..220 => 1.18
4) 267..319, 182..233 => 1.19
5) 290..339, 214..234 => 1.15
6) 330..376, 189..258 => 1.18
